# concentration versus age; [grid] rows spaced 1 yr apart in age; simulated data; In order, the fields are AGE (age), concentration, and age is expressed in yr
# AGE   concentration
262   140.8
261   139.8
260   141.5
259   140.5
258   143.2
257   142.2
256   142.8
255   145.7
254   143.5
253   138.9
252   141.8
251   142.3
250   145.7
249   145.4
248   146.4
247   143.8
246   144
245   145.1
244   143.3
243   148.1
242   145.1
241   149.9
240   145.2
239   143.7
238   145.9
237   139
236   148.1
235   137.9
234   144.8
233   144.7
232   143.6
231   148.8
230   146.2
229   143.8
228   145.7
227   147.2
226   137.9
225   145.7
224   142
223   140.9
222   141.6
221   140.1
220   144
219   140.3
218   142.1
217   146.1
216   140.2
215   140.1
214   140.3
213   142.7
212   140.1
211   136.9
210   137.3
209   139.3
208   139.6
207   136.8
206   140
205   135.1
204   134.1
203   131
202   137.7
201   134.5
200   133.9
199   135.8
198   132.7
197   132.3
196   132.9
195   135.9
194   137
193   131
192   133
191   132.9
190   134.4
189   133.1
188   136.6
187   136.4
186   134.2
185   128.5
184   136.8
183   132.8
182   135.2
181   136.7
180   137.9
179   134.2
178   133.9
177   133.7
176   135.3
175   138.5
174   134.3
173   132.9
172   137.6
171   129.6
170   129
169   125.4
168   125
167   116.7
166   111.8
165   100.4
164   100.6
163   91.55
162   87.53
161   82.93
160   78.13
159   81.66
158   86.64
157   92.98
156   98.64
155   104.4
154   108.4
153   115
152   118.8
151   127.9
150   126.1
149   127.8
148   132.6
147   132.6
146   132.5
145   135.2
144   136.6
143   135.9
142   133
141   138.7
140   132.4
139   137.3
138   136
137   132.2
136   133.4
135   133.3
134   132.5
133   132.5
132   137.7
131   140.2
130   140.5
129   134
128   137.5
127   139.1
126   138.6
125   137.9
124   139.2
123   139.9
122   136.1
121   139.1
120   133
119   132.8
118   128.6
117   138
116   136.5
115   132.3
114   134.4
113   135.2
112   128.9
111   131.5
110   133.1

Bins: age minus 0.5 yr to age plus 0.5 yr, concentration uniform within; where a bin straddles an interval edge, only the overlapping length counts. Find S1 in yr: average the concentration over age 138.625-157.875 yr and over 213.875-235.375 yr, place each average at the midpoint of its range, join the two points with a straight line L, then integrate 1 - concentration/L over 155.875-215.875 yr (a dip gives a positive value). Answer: 2.9 yr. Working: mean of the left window 124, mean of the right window 143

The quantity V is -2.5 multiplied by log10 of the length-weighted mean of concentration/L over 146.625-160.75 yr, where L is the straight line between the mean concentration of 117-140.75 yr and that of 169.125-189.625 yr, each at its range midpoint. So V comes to 0.24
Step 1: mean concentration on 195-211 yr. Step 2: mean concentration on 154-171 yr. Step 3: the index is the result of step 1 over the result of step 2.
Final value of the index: 1.3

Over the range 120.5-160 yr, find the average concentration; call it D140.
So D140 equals 127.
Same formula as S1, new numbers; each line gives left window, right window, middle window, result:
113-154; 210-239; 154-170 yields 4.3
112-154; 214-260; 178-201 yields 0.8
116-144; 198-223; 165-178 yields 0.9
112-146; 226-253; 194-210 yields 0.7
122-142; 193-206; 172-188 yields 0.0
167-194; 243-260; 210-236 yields -0.6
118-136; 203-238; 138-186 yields 5.8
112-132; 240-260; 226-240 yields -0.1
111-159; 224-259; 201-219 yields 0.1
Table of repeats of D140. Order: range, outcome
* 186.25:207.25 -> 135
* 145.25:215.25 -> 126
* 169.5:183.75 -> 134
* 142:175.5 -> 116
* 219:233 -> 144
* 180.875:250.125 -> 140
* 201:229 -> 140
